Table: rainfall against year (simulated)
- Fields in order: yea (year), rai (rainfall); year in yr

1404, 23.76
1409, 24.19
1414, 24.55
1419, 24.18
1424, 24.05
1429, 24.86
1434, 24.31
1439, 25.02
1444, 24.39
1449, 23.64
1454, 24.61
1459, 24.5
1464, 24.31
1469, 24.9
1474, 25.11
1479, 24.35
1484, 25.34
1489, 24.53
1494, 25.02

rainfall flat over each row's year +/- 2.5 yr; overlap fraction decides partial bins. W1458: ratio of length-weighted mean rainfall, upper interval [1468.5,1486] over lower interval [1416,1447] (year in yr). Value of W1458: 1.0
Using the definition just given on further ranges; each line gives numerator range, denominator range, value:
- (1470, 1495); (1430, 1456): 1.02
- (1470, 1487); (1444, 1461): 1.03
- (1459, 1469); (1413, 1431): 1.00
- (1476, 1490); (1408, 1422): 1.02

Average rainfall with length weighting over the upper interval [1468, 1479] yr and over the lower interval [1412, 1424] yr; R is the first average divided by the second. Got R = 1.02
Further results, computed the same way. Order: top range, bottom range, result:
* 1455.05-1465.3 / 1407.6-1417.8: 1.00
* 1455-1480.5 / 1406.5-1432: 1.01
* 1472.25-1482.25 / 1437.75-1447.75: 1.01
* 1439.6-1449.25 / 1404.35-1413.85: 1.00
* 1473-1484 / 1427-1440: 1.01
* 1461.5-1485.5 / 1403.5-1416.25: 1.02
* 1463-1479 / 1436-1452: 1.02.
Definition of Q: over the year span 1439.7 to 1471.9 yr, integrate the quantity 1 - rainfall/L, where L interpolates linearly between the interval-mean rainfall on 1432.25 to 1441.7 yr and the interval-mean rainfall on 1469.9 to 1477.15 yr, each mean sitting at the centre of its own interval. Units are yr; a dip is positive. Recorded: 0.5 yr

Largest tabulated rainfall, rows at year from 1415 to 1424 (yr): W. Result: 24.18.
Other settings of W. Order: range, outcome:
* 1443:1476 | 25.11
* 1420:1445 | 25.02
